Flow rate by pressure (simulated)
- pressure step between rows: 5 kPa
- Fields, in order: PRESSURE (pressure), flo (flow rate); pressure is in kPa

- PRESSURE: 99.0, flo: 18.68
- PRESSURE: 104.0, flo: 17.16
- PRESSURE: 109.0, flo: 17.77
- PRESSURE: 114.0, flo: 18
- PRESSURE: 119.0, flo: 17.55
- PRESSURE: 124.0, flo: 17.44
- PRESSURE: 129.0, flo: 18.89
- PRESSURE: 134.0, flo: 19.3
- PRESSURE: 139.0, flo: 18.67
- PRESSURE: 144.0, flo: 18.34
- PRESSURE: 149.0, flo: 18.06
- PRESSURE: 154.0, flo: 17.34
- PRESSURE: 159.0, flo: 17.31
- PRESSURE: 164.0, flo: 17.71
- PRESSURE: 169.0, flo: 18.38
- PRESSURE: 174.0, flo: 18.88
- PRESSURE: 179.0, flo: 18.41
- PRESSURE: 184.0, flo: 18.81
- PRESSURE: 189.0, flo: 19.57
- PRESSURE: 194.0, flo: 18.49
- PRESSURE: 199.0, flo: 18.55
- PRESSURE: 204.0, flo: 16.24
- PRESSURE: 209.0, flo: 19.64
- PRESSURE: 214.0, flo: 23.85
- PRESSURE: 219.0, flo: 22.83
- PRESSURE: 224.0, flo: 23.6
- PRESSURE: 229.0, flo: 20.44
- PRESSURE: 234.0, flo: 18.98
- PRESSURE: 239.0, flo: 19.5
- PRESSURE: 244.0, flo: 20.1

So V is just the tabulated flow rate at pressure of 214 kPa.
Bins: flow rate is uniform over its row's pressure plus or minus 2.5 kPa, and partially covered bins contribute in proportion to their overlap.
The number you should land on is 23.85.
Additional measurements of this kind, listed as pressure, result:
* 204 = 16.24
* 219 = 22.83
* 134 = 19.3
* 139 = 18.67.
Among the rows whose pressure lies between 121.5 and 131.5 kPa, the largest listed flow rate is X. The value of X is 18.89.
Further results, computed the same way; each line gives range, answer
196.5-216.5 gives 23.85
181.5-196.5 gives 19.57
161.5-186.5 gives 18.88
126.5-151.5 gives 19.3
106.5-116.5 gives 18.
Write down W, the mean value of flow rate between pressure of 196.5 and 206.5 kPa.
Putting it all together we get 17.4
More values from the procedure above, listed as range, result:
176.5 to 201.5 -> 18.8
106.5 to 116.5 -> 17.9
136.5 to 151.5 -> 18.4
